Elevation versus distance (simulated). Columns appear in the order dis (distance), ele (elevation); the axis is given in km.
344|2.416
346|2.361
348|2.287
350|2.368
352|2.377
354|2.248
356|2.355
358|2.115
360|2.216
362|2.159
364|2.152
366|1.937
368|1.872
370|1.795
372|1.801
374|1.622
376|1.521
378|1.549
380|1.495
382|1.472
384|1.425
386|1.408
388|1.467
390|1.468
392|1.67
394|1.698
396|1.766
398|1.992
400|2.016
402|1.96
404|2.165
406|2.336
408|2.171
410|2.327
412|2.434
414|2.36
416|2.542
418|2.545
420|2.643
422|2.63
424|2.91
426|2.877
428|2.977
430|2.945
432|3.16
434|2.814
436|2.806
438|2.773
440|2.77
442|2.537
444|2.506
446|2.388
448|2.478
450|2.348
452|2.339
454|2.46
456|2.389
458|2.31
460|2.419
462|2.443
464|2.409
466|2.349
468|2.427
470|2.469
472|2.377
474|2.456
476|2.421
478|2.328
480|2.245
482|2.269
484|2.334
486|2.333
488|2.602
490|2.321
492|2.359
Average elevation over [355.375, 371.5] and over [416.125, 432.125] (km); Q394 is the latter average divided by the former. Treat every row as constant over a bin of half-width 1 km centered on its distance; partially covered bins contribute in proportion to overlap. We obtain 1.36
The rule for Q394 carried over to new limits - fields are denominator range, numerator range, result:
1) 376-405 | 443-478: 1.44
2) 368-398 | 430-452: 1.65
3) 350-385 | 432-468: 1.32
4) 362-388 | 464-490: 1.42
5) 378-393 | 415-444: 1.86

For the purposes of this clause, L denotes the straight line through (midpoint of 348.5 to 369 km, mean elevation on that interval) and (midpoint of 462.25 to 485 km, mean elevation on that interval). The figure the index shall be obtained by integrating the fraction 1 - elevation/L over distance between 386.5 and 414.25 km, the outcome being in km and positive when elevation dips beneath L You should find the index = 3.5 km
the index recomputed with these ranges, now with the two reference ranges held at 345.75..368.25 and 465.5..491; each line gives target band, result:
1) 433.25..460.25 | -2.19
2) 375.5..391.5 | 5.46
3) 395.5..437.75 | -3.90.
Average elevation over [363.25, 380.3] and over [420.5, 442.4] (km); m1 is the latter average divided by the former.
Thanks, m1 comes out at 1.6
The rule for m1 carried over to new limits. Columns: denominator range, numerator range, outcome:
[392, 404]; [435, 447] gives 1.39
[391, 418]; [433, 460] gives 1.19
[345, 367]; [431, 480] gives 1.12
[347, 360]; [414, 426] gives 1.16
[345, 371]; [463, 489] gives 1.10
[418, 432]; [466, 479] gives 0.85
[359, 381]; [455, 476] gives 1.32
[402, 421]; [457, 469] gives 1.01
